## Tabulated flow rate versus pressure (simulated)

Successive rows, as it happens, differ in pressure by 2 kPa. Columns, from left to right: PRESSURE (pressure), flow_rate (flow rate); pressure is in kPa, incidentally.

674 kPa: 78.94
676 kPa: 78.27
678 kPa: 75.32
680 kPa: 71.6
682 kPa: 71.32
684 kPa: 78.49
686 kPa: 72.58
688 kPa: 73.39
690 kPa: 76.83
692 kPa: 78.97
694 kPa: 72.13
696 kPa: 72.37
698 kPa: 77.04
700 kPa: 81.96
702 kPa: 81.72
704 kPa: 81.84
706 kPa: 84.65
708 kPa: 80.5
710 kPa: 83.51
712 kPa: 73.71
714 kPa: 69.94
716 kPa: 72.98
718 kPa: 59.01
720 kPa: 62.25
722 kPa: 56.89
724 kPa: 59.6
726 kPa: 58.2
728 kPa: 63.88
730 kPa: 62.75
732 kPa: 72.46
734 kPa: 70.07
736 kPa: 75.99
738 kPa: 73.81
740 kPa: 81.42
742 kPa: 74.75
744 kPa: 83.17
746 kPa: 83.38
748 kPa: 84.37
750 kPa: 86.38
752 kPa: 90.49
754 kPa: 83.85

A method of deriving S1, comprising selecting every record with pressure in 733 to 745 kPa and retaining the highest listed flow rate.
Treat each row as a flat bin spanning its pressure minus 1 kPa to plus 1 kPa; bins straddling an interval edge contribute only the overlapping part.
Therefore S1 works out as 83.17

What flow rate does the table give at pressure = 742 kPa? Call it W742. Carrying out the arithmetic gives 74.75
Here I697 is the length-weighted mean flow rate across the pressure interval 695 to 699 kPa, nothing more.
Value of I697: 74.7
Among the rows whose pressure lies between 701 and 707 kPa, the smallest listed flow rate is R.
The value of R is 81.72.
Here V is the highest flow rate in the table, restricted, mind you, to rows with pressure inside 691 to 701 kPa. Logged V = 81.96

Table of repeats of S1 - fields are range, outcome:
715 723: 72.98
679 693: 78.97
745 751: 86.38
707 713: 83.51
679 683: 71.6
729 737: 75.99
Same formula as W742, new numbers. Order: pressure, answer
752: 90.49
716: 72.98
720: 62.25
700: 81.96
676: 78.27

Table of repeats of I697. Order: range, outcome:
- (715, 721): 64.7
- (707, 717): 76.1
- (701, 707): 82.7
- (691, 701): 76.5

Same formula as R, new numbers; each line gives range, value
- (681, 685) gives 71.32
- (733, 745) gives 70.07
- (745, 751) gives 83.38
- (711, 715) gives 69.94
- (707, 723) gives 56.89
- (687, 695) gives 72.13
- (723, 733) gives 58.2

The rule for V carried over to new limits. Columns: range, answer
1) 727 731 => 63.88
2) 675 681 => 78.27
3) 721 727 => 59.6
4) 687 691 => 76.83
